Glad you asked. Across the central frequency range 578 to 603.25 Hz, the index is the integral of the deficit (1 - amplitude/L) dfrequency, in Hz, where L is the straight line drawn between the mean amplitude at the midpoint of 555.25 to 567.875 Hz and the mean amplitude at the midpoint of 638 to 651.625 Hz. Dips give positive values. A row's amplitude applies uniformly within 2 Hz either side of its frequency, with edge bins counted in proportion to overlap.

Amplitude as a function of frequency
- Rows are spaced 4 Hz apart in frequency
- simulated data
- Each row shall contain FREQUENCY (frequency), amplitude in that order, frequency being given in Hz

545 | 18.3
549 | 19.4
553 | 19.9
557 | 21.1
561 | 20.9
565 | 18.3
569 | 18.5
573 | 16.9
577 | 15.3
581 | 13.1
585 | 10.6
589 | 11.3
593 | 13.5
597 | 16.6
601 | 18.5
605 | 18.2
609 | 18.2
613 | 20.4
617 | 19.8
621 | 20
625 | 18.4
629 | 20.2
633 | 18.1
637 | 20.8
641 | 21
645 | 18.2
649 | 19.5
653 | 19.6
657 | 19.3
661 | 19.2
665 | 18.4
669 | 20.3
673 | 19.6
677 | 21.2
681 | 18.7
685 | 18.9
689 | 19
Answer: 7.4 Hz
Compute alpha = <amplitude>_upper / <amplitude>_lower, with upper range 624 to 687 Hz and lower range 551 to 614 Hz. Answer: 1.2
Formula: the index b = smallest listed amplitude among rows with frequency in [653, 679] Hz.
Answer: 18.4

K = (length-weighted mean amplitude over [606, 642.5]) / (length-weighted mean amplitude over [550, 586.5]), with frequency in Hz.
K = 1.13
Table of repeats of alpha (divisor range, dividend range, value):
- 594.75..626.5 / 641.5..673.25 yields 1.03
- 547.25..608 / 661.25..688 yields 1.16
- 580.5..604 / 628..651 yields 1.38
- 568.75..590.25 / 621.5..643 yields 1.40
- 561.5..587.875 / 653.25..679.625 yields 1.26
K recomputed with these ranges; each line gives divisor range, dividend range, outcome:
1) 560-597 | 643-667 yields 1.24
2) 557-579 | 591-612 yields 0.94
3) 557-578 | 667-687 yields 1.07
